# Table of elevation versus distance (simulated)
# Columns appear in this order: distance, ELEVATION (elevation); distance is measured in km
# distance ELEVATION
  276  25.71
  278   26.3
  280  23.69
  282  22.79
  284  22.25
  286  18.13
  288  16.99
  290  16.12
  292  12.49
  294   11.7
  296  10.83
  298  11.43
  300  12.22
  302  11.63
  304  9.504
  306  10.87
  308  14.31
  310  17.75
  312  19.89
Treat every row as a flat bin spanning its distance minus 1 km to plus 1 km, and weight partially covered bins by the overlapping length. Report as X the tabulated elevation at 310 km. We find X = 17.75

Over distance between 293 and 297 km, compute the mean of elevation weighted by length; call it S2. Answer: 11.3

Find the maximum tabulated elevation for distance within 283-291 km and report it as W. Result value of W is 22.25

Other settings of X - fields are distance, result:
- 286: 18.13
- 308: 14.31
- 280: 23.69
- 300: 12.22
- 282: 22.79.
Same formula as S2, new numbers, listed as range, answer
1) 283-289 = 19.1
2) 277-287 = 22.6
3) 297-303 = 11.8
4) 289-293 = 14.3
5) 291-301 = 11.7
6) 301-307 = 10.7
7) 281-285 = 22.5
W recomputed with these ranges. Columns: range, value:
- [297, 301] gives 12.22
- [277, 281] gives 26.3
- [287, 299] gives 16.99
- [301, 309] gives 14.31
